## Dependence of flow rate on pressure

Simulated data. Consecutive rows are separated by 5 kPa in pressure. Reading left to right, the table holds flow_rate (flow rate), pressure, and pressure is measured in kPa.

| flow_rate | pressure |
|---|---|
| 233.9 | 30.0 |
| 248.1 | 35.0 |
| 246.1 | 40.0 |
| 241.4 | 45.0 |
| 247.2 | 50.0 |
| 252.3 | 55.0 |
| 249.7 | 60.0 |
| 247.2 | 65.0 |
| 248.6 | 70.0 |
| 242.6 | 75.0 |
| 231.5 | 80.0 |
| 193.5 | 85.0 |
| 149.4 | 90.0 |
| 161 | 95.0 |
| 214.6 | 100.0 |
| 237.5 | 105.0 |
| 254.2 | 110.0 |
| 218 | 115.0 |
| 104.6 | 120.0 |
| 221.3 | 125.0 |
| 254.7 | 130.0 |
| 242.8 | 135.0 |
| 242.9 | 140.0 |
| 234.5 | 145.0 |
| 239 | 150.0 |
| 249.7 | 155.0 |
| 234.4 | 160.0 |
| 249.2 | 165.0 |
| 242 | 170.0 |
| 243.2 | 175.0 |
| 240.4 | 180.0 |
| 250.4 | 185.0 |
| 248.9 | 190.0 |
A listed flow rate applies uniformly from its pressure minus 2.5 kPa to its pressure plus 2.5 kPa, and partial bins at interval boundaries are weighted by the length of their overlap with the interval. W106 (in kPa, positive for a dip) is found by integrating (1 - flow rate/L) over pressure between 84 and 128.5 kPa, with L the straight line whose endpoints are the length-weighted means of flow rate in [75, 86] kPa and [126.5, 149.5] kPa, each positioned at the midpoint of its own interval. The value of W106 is 6.7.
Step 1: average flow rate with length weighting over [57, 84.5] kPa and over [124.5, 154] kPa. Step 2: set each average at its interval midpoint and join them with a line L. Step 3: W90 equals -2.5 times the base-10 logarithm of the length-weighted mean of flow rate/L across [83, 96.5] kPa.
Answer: 0.39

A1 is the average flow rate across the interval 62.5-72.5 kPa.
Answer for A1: 248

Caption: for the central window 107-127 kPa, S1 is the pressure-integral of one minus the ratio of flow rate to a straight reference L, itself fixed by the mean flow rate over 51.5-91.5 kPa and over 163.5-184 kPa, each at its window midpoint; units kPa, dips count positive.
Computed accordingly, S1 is 3.0 kPa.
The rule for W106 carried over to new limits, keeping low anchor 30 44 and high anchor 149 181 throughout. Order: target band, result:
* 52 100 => 4.76 kPa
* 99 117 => 0.78 kPa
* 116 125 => 3.23 kPa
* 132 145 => 0.07 kPa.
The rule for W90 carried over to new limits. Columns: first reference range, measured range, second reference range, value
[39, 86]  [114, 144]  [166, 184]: 0.131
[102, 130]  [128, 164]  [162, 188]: -0.066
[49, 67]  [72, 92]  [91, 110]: 0.097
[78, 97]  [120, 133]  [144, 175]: 0.016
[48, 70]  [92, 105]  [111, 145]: 0.177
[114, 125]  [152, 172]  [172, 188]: -0.104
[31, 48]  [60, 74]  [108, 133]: -0.067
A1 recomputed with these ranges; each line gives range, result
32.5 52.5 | 246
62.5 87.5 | 233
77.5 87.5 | 212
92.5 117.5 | 217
